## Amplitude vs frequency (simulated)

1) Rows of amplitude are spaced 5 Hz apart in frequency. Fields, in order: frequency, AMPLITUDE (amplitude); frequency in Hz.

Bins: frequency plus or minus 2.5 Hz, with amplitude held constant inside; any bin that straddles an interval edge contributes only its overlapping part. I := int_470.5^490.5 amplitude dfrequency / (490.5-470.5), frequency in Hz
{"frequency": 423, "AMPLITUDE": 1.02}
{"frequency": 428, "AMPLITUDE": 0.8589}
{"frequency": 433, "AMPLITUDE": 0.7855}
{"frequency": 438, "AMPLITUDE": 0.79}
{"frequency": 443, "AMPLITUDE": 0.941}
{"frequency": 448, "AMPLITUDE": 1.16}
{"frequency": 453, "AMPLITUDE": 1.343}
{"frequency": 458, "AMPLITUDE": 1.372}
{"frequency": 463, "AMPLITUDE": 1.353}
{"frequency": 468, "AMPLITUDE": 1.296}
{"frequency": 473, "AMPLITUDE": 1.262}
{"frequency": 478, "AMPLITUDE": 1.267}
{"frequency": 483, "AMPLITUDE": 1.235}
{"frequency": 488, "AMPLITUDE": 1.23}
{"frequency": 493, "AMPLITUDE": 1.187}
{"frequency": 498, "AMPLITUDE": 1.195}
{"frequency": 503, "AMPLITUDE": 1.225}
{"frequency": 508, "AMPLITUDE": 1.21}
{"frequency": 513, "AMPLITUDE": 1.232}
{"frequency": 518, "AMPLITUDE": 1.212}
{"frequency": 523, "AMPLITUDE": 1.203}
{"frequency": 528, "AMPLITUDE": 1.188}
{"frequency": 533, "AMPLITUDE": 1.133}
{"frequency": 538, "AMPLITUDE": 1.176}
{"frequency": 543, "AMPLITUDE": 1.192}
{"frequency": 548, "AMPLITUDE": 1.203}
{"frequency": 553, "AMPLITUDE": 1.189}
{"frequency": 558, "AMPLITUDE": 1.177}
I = 1.25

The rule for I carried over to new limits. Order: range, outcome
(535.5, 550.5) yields 1.19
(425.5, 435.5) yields 0.822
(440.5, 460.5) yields 1.2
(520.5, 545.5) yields 1.18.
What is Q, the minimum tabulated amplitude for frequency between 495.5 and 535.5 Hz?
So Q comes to 1.133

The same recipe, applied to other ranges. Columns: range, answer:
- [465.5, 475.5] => 1.262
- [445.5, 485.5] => 1.16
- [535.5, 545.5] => 1.176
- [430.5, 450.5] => 0.7855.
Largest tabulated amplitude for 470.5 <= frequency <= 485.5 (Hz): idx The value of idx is 1.267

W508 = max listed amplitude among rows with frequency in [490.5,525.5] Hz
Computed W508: 1.232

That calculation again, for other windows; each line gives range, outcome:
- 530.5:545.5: 1.192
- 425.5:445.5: 0.941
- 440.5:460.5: 1.372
